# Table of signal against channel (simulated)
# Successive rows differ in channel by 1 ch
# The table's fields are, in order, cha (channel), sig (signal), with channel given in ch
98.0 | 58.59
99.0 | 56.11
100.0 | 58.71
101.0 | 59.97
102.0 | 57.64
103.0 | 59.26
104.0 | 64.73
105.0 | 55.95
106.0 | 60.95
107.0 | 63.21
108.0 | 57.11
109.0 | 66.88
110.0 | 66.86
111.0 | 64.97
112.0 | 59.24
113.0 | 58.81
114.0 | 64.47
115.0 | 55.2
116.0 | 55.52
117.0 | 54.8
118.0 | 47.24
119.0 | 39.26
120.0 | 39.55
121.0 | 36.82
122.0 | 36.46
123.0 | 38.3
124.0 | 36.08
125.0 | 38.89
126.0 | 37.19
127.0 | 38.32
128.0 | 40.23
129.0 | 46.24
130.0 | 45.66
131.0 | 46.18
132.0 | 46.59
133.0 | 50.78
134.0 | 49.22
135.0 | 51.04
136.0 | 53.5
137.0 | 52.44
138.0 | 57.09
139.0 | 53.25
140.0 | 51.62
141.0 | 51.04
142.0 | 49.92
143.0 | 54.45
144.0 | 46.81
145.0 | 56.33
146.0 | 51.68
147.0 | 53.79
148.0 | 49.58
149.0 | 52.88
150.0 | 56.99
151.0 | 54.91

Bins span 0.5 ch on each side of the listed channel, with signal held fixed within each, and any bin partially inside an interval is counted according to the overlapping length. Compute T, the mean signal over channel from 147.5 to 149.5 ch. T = 51.2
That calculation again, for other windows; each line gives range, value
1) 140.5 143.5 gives 51.8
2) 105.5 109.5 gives 62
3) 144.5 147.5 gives 53.9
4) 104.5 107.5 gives 60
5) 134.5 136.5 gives 52.3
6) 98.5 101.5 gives 58.3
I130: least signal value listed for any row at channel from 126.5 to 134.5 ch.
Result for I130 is 38.32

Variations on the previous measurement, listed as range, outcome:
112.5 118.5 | 47.24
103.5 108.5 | 55.95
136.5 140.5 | 51.62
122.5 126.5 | 36.08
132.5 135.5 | 49.22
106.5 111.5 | 57.11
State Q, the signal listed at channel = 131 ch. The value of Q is 46.18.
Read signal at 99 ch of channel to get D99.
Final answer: 56.11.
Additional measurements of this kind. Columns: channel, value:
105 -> 55.95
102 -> 57.64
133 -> 50.78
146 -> 51.68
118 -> 47.24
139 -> 53.25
